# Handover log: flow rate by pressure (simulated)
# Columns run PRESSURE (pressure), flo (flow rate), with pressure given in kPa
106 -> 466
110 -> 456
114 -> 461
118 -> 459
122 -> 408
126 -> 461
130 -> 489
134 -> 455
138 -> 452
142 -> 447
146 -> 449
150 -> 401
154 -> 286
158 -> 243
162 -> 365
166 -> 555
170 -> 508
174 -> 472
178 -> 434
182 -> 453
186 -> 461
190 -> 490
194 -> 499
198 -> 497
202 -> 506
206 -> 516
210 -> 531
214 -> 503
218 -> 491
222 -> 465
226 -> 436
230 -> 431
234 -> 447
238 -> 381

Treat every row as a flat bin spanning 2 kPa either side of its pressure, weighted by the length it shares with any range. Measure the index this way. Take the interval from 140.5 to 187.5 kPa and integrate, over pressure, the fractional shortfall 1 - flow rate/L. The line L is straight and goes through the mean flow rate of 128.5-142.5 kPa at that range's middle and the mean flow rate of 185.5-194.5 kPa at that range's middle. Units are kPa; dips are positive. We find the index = 5.1 kPa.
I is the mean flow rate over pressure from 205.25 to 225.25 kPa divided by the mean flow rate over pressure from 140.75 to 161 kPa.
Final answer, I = 1.37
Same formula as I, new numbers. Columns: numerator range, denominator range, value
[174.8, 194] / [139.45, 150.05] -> 1.06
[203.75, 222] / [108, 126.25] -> 1.13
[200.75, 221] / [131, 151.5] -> 1.14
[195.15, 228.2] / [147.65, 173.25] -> 1.24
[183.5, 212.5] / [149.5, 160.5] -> 1.66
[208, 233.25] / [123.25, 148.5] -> 1.04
